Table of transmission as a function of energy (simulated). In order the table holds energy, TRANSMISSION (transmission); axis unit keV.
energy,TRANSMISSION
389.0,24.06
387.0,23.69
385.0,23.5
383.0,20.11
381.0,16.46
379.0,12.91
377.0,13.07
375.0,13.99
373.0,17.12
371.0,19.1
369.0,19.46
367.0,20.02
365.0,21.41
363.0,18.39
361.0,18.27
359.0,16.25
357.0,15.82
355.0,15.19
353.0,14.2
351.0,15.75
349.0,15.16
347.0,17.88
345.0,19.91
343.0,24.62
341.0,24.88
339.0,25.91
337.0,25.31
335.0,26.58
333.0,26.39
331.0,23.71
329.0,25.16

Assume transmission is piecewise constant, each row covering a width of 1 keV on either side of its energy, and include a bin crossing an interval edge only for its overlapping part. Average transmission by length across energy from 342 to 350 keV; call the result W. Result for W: 19.4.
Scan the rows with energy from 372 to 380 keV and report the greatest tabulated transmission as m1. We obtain 17.12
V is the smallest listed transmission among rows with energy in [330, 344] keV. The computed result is 23.71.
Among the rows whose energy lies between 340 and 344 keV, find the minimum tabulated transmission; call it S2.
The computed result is 24.62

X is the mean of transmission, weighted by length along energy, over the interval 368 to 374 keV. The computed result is 18.6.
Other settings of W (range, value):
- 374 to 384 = 15.3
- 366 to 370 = 19.7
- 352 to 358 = 15.1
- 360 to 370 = 19.5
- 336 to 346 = 24.1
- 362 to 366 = 19.9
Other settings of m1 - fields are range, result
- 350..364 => 18.39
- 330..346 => 26.58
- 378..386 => 23.5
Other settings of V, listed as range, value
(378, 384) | 12.91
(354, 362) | 15.19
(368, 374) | 17.12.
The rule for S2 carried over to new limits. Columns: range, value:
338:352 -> 15.16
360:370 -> 18.27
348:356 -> 14.2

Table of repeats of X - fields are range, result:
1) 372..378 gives 14.7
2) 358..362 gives 17.3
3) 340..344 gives 24.8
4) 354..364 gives 16.8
